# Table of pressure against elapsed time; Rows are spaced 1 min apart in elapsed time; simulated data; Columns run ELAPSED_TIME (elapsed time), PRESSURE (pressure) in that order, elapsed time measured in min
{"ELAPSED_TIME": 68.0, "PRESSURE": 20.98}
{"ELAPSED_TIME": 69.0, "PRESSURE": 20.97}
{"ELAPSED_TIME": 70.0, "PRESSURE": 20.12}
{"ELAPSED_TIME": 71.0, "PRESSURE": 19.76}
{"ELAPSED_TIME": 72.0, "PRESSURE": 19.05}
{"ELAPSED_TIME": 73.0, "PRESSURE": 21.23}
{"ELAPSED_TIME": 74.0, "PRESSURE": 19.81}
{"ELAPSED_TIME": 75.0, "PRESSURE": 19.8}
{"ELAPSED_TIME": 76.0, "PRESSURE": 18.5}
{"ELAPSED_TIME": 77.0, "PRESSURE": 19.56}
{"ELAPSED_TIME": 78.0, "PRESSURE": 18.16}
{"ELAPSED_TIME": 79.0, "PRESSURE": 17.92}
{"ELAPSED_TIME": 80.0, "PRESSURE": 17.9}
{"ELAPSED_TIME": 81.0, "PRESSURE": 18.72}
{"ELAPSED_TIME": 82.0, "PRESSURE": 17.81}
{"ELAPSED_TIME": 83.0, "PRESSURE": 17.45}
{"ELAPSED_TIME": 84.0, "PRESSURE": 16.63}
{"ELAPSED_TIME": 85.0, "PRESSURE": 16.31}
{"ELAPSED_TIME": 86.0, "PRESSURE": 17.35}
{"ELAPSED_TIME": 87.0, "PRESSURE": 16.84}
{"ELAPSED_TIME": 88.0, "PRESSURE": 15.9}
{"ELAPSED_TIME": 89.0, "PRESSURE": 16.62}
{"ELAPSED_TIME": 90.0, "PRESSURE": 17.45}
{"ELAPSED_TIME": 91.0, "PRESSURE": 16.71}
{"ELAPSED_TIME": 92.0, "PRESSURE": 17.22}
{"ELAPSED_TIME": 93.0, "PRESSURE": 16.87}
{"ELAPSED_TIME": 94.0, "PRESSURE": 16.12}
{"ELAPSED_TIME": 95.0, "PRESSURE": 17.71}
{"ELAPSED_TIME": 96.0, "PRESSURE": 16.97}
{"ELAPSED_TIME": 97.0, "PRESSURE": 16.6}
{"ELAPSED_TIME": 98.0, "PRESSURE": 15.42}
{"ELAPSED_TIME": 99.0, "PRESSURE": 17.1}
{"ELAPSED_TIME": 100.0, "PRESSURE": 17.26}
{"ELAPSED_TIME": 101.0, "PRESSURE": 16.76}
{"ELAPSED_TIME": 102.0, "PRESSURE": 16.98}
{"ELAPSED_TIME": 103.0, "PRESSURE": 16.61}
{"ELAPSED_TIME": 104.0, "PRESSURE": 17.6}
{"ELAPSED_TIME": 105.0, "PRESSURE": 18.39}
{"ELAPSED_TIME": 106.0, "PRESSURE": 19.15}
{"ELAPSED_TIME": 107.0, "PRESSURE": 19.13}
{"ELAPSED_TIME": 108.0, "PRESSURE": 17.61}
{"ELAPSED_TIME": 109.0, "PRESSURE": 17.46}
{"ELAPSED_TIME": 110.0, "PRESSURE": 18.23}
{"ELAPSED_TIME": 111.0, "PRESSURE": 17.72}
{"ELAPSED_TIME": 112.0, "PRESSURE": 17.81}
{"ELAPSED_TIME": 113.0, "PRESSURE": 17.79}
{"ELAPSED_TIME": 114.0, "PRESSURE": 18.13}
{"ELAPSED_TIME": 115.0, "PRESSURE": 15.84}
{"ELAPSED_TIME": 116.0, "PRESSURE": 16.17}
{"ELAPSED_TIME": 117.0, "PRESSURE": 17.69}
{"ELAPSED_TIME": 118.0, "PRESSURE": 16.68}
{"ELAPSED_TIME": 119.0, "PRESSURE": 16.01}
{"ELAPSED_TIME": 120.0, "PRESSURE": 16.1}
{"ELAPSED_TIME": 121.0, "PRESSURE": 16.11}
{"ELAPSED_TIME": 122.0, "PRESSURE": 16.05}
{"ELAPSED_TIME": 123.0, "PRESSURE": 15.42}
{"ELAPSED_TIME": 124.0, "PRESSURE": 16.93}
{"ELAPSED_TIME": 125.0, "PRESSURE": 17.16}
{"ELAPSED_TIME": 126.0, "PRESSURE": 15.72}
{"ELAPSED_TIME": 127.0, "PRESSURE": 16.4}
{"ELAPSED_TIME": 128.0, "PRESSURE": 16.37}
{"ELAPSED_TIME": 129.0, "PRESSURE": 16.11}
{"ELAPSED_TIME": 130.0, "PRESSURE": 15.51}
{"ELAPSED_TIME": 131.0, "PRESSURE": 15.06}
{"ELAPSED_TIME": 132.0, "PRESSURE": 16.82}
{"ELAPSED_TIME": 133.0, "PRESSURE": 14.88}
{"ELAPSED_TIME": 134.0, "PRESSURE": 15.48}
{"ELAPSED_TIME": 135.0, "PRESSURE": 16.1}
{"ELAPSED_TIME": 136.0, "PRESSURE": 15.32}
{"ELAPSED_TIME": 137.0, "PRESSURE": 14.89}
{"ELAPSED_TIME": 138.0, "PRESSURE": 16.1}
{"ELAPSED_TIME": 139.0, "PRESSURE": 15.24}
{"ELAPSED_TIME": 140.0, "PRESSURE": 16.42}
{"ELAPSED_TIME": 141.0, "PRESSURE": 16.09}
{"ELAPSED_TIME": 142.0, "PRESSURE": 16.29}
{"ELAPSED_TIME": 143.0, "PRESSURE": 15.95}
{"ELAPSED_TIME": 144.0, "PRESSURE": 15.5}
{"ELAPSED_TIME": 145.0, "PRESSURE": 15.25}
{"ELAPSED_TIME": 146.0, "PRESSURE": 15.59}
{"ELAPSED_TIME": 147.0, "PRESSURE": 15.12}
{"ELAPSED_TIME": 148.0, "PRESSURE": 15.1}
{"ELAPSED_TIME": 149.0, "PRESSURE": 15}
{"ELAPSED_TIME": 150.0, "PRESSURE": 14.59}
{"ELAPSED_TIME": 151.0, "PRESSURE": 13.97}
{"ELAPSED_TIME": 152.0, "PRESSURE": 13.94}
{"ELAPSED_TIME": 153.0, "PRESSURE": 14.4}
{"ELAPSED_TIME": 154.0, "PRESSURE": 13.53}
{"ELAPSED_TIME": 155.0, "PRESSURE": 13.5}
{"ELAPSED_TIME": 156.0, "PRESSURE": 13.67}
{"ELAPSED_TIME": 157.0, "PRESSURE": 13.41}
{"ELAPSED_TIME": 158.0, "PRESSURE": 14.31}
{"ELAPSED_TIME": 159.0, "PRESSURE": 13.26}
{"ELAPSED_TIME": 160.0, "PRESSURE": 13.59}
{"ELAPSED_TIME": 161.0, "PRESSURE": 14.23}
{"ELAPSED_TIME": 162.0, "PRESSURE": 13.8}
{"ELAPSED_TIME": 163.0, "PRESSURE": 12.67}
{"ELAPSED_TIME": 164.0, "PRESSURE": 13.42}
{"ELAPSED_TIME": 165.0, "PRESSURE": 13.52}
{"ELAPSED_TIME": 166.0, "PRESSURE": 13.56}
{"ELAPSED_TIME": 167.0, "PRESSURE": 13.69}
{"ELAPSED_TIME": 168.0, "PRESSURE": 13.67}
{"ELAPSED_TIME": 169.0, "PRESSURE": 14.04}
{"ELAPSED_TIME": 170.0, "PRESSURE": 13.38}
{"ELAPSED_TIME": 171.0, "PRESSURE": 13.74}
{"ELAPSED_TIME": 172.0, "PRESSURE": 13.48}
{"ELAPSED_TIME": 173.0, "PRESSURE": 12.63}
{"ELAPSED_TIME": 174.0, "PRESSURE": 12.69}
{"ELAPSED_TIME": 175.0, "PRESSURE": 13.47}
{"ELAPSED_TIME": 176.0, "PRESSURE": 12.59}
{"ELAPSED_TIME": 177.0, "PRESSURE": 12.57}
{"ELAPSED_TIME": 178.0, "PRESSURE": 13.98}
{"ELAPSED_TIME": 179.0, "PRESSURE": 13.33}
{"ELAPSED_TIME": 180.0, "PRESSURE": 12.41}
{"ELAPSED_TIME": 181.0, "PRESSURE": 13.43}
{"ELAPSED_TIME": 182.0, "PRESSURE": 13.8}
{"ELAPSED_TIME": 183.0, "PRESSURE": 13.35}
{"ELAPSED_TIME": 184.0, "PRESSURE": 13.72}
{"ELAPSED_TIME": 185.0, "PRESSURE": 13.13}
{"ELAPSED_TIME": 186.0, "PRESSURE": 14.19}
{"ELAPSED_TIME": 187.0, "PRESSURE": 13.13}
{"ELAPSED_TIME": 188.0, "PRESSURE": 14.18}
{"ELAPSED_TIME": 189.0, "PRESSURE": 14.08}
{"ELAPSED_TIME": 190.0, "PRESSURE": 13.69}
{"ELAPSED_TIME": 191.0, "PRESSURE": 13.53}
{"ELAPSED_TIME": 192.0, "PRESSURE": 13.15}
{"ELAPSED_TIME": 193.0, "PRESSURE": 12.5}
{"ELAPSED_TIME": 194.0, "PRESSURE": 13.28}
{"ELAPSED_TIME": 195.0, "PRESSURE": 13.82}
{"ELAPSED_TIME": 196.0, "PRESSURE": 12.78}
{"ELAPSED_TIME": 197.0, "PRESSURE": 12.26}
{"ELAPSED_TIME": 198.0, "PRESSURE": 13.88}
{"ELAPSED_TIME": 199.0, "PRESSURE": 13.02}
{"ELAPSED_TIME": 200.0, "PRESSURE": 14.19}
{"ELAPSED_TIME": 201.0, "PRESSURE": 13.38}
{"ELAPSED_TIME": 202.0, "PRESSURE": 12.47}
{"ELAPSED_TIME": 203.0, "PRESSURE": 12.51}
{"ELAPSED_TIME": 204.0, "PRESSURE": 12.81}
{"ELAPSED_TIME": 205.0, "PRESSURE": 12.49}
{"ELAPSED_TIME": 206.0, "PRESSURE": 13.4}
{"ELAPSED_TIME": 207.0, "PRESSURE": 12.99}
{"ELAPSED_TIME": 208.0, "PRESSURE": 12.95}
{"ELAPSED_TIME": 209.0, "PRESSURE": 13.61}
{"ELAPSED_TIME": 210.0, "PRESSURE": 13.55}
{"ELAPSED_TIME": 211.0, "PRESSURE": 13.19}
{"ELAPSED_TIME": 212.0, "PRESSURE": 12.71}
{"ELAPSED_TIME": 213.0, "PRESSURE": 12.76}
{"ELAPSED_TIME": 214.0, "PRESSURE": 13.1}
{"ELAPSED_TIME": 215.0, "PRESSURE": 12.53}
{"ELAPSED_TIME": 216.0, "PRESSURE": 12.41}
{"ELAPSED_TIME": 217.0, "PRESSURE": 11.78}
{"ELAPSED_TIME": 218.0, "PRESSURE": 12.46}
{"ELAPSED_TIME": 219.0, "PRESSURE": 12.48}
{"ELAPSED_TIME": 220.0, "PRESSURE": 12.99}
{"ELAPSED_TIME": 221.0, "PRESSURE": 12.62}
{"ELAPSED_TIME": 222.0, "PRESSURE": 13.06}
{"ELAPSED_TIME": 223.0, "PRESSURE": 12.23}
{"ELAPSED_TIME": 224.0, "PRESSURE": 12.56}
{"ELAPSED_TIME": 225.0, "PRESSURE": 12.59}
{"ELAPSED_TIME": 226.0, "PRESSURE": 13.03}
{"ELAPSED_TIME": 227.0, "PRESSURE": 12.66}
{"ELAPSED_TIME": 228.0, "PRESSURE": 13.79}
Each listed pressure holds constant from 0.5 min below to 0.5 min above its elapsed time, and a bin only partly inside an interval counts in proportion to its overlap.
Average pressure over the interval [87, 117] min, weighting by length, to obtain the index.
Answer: 17.2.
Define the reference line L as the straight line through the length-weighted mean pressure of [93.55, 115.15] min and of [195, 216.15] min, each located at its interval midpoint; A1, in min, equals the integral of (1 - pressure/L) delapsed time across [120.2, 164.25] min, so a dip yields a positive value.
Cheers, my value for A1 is 1.9 min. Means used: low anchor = 17.4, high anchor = 13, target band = 15.1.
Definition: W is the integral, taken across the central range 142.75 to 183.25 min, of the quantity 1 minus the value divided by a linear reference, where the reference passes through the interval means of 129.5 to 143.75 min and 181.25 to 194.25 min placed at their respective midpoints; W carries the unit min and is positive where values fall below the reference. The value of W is 2.13 min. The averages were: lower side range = 15.7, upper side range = 13.5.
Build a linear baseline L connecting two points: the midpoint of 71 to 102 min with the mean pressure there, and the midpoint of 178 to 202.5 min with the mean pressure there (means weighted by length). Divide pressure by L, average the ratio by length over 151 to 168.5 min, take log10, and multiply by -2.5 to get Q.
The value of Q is 0.07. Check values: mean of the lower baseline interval 17.6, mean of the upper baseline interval 13.4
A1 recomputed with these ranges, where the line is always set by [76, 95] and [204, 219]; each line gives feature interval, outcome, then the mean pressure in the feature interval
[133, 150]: -0.2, 15.5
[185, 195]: 0.1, 13.5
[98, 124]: -1.1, 17.2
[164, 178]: 0.9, 13.3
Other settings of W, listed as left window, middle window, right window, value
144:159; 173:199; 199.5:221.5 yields 0.4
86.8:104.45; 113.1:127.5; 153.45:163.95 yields -0.9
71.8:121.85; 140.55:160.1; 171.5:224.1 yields 0.7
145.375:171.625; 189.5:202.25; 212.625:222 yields -0.1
